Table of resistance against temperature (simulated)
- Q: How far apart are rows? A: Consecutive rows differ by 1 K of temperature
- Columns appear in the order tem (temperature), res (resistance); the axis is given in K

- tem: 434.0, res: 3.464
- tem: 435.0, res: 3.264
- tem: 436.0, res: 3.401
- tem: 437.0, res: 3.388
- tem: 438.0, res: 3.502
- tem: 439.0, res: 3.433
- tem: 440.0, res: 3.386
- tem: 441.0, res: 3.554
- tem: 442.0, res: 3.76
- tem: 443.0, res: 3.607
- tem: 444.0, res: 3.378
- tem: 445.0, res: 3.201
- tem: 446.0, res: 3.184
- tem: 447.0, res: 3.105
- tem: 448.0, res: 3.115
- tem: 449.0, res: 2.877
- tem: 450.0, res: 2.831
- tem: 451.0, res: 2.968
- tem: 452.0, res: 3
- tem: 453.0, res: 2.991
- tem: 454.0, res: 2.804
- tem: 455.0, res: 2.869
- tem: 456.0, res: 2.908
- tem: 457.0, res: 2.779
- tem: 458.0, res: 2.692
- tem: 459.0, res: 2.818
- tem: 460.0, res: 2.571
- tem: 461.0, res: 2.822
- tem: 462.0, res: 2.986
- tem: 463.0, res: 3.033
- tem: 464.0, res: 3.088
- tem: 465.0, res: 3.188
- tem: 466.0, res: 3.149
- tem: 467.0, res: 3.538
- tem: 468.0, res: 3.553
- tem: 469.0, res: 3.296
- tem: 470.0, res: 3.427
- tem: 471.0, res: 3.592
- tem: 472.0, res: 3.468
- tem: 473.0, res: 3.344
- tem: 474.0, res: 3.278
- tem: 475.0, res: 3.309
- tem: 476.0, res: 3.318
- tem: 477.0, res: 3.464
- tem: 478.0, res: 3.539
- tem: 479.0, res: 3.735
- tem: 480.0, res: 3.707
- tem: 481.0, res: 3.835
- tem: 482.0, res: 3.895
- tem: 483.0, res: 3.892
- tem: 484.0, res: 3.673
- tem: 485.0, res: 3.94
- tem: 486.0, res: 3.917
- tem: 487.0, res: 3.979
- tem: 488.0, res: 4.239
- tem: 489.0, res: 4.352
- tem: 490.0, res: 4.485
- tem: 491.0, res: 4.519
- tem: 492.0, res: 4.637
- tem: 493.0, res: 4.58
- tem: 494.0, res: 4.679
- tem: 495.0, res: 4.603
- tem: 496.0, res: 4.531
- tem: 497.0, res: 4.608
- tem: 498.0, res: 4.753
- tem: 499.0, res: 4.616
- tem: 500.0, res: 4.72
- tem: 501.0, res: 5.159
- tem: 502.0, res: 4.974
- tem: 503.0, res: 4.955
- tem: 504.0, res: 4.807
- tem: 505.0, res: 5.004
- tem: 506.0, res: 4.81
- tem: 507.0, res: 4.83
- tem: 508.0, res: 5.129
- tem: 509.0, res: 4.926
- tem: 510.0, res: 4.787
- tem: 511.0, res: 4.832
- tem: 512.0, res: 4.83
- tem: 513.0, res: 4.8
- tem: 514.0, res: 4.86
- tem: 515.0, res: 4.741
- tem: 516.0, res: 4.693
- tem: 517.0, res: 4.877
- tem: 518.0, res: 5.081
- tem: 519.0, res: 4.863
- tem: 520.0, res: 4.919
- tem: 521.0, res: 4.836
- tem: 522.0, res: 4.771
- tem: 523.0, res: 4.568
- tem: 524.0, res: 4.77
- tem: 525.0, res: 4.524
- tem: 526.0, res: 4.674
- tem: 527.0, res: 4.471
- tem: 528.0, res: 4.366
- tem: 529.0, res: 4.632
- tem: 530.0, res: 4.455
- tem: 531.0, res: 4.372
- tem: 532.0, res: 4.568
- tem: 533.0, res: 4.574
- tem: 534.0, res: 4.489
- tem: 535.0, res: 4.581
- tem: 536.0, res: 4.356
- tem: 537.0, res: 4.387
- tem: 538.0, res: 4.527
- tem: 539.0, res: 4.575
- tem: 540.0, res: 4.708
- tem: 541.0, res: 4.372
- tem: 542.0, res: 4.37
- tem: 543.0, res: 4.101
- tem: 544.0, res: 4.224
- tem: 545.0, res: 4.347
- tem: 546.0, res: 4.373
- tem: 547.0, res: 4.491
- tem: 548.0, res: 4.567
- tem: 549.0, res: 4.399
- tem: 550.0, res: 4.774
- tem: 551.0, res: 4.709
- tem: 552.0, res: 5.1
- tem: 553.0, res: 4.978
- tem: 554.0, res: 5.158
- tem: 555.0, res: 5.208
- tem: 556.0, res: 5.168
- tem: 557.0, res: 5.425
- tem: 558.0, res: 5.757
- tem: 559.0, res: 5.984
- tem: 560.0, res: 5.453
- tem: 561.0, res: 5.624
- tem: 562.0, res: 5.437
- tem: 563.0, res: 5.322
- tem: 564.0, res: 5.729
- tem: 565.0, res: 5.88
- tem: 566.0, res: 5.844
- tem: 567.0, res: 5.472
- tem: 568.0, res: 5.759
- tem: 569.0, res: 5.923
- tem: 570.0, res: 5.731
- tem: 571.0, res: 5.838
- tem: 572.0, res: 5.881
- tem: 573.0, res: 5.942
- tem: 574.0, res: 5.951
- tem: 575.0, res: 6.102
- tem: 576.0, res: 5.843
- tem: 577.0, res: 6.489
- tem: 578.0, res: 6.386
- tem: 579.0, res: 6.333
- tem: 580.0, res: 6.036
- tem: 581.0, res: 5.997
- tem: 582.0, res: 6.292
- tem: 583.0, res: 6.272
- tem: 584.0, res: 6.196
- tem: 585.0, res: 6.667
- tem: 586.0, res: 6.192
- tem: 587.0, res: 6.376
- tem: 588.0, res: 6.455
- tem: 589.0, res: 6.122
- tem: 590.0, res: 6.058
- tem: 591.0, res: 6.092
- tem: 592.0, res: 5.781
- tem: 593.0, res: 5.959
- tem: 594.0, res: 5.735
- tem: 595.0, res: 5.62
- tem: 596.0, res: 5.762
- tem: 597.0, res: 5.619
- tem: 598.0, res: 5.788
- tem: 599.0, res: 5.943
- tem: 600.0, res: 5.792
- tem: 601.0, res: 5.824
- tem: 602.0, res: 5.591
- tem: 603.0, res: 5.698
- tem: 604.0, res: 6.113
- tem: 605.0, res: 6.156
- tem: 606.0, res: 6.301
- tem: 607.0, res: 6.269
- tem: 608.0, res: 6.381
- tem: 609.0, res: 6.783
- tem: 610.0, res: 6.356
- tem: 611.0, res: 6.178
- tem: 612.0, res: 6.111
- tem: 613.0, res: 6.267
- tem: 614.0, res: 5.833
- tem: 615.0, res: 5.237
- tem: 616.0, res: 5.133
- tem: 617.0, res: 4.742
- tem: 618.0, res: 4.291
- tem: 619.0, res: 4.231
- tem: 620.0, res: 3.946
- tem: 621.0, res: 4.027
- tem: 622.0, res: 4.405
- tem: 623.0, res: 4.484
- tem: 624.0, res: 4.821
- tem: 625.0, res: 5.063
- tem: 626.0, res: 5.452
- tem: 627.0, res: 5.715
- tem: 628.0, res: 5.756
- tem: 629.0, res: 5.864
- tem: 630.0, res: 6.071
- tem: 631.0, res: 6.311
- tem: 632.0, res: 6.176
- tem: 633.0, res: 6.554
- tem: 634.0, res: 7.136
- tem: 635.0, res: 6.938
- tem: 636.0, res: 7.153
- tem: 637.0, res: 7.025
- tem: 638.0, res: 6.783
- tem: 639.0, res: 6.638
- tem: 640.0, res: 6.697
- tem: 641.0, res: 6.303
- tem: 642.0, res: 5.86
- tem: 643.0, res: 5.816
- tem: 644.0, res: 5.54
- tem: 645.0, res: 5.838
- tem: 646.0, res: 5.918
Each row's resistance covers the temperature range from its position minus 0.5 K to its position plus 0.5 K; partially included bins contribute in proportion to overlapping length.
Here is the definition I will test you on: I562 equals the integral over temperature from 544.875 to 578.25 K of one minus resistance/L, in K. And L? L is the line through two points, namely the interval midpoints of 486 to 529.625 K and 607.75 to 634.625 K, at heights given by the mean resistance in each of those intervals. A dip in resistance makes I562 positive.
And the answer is -2.3 K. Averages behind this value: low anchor 4.71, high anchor 5.53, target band 5.45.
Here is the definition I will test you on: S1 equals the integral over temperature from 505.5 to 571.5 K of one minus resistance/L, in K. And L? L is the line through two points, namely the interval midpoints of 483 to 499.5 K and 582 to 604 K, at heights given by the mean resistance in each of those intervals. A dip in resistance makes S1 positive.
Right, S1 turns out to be 2.8 K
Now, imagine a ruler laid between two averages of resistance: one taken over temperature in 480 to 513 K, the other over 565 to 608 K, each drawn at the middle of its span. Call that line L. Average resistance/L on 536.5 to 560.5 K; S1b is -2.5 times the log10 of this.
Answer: 0.13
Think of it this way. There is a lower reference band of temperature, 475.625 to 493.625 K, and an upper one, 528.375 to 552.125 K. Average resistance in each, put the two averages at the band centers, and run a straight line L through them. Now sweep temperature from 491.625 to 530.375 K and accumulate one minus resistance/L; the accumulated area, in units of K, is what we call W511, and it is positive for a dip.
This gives -4.9 K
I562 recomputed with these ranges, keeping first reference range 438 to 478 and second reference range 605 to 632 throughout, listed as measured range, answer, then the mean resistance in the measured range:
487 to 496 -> -2.02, 4.48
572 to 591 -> -4.75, 6.19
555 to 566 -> -2.17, 5.57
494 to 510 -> -4.23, 4.82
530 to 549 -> -0.40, 4.44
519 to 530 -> -1.38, 4.65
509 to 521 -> -2.54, 4.85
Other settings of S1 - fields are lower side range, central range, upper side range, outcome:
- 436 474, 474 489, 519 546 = -0.5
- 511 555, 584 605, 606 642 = -2.1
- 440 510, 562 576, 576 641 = -1.3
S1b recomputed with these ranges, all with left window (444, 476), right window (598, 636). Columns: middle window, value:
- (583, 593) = -0.19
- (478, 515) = -0.21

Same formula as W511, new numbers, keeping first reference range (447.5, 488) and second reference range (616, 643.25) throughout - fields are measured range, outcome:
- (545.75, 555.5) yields -0.6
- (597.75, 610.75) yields -1.9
